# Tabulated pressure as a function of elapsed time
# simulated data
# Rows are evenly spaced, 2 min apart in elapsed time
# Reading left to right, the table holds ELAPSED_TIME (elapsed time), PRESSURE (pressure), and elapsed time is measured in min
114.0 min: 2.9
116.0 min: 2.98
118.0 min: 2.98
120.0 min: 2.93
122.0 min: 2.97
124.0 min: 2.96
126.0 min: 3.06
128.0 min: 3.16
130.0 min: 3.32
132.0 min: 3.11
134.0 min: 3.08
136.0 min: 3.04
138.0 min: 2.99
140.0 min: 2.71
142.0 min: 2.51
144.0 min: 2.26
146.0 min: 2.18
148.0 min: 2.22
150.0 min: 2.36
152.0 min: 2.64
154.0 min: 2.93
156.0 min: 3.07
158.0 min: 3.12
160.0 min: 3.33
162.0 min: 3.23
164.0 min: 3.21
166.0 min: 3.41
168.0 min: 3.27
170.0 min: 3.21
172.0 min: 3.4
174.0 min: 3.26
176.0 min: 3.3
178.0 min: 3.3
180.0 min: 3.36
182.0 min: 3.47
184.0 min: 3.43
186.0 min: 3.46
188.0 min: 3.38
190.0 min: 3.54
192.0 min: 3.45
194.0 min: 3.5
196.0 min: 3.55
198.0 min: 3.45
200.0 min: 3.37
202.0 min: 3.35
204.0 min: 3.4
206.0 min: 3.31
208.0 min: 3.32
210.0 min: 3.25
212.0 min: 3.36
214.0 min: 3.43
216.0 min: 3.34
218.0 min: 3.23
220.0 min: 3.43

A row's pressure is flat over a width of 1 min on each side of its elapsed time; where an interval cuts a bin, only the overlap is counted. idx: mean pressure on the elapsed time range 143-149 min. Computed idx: 2.22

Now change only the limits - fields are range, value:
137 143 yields 2.74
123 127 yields 3.01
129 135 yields 3.17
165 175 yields 3.31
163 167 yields 3.31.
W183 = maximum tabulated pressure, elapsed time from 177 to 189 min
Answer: 3.47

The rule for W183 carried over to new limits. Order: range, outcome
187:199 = 3.55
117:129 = 3.16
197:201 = 3.45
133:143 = 3.08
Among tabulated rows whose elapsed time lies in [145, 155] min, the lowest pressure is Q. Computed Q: 2.18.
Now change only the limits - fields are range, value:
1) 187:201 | 3.37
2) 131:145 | 2.26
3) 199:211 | 3.25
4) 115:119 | 2.98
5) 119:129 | 2.93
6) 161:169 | 3.21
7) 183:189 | 3.38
